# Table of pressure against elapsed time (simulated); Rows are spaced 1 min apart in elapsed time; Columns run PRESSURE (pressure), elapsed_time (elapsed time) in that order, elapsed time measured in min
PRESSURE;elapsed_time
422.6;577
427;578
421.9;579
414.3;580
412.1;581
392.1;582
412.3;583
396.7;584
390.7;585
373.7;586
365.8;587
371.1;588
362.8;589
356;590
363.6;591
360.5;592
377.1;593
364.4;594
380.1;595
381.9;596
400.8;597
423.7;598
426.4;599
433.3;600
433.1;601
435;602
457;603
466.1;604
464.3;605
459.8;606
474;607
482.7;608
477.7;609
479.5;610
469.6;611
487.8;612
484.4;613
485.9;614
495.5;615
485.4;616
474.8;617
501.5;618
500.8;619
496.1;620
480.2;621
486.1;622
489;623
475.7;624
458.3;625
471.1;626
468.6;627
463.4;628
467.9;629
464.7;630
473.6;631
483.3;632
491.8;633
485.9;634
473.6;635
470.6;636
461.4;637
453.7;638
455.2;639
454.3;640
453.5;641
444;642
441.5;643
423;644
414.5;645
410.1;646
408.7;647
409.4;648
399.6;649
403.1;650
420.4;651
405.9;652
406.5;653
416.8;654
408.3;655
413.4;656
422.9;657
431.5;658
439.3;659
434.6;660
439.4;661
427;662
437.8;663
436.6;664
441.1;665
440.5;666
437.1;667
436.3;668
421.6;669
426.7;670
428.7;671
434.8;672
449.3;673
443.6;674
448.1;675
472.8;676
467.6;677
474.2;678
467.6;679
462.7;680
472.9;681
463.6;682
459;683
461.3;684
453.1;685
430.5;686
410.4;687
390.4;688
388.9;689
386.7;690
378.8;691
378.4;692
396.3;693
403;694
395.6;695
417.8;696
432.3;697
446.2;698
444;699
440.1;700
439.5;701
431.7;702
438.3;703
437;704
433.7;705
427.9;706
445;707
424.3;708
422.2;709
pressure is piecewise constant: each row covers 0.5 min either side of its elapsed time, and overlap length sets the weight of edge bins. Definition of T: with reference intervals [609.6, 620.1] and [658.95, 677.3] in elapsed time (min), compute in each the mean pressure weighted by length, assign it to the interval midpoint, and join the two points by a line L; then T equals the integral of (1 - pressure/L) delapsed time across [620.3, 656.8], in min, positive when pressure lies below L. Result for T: 1.5 min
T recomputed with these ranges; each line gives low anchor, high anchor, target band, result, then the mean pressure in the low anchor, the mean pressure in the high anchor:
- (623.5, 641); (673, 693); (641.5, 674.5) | 1.9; 469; 437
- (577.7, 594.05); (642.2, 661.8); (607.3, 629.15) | -4.3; 386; 419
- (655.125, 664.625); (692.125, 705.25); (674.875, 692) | -0.4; 431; 426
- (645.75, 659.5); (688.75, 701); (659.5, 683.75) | -2.0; 414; 411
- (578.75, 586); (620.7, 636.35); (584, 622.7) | 0.0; 403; 475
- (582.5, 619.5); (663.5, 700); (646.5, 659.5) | 0.6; 431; 433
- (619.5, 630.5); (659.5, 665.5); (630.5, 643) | -0.1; 475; 436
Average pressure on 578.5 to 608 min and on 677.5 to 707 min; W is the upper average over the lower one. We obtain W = 1.06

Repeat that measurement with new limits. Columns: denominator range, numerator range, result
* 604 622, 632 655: 0.91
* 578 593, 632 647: 1.17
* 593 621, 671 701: 0.95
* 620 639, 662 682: 0.94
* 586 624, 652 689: 0.99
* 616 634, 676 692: 0.91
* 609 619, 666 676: 0.90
